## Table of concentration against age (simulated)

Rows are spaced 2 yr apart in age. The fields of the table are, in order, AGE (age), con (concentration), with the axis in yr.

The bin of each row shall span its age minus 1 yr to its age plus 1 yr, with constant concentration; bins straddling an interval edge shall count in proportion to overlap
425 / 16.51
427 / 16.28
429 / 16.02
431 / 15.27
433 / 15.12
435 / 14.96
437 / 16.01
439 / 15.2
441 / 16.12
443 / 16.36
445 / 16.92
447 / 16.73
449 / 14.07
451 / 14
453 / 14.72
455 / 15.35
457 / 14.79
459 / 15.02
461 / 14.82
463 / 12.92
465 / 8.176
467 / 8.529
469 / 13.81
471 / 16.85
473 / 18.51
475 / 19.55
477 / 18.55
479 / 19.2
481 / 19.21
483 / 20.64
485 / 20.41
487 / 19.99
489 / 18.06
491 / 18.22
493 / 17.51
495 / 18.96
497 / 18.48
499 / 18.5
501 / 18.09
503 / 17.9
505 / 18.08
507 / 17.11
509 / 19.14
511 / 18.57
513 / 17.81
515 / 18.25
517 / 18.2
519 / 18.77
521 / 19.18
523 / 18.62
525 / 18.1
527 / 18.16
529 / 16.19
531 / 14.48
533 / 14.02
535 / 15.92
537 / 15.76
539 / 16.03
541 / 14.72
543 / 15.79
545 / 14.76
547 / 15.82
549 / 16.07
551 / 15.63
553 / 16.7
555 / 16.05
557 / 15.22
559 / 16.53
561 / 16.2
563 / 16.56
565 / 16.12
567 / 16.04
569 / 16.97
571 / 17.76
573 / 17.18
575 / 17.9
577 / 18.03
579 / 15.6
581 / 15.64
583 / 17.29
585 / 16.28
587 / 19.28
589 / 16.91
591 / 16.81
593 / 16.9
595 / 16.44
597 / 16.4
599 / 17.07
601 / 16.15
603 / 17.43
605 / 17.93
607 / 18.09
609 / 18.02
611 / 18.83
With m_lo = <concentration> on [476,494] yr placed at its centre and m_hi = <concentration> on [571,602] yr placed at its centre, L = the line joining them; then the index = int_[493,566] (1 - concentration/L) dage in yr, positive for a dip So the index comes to 4.83 yr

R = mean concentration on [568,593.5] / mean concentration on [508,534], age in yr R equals 0.97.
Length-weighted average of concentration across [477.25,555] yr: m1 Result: 17.5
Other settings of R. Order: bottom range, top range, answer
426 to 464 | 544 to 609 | 1.09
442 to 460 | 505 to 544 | 1.12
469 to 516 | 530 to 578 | 0.87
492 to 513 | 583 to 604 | 0.93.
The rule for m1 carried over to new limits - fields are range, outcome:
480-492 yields 19.4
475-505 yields 18.8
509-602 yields 16.7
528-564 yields 15.7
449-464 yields 14.5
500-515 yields 18.1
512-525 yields 18.4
